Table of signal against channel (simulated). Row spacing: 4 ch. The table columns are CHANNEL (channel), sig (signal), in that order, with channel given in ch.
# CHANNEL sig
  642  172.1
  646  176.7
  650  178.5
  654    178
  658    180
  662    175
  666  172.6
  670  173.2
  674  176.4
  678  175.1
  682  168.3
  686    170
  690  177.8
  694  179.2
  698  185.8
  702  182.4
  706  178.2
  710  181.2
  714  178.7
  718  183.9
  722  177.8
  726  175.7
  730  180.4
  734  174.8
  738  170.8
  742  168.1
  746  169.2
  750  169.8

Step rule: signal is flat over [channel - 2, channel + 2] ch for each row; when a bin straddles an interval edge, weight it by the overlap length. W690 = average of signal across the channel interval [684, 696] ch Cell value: 176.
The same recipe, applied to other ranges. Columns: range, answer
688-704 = 181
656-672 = 175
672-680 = 176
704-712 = 180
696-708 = 182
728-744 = 174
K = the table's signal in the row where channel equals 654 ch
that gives 178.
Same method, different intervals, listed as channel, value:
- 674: 176.4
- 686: 170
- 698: 185.8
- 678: 175.1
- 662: 175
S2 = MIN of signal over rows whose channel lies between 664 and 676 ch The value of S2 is 172.6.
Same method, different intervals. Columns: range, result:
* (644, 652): 176.7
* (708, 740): 170.8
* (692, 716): 178.2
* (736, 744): 168.1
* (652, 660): 178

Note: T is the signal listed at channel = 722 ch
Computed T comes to 177.8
